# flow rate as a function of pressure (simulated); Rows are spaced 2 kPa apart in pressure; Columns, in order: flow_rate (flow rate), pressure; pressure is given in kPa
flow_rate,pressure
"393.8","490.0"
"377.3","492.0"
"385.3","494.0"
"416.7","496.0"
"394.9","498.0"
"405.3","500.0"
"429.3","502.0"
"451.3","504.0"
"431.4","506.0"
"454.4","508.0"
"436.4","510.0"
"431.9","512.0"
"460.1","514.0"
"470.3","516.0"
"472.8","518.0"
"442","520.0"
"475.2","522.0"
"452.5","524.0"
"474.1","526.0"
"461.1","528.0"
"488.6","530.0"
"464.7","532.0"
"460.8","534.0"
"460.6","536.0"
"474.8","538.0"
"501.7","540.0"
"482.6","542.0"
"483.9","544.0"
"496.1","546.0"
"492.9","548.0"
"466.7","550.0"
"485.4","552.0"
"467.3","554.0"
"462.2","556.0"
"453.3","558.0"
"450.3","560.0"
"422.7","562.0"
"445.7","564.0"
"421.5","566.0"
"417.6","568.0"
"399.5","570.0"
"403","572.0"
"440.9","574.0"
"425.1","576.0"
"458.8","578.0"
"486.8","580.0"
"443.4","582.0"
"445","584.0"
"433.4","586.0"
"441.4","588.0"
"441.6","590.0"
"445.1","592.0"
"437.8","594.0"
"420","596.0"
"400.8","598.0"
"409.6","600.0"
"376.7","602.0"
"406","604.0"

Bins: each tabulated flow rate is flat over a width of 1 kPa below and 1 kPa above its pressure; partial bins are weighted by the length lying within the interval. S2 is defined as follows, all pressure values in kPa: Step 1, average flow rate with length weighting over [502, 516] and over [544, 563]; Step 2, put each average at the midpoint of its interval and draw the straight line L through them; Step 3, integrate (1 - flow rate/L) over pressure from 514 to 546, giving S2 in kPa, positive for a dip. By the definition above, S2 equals -1.1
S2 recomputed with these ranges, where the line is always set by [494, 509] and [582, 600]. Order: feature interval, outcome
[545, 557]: -1.4 kPa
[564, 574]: 0.3 kPa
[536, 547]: -1.5 kPa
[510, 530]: -1.6 kPa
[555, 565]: -0.4 kPa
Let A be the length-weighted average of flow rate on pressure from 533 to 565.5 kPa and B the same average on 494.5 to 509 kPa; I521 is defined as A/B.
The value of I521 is 1.1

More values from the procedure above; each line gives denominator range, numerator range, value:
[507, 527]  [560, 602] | 0.94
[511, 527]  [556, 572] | 0.94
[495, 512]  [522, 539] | 1.09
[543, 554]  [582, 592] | 0.91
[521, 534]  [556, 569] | 0.93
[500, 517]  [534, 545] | 1.08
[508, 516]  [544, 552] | 1.08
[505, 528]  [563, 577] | 0.93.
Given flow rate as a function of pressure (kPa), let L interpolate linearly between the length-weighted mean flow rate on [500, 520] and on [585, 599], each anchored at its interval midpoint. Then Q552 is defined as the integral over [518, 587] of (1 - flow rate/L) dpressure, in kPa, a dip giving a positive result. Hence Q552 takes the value -2.9 kPa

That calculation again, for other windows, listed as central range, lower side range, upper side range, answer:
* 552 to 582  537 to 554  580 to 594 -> 1.5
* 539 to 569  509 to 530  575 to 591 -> -0.7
